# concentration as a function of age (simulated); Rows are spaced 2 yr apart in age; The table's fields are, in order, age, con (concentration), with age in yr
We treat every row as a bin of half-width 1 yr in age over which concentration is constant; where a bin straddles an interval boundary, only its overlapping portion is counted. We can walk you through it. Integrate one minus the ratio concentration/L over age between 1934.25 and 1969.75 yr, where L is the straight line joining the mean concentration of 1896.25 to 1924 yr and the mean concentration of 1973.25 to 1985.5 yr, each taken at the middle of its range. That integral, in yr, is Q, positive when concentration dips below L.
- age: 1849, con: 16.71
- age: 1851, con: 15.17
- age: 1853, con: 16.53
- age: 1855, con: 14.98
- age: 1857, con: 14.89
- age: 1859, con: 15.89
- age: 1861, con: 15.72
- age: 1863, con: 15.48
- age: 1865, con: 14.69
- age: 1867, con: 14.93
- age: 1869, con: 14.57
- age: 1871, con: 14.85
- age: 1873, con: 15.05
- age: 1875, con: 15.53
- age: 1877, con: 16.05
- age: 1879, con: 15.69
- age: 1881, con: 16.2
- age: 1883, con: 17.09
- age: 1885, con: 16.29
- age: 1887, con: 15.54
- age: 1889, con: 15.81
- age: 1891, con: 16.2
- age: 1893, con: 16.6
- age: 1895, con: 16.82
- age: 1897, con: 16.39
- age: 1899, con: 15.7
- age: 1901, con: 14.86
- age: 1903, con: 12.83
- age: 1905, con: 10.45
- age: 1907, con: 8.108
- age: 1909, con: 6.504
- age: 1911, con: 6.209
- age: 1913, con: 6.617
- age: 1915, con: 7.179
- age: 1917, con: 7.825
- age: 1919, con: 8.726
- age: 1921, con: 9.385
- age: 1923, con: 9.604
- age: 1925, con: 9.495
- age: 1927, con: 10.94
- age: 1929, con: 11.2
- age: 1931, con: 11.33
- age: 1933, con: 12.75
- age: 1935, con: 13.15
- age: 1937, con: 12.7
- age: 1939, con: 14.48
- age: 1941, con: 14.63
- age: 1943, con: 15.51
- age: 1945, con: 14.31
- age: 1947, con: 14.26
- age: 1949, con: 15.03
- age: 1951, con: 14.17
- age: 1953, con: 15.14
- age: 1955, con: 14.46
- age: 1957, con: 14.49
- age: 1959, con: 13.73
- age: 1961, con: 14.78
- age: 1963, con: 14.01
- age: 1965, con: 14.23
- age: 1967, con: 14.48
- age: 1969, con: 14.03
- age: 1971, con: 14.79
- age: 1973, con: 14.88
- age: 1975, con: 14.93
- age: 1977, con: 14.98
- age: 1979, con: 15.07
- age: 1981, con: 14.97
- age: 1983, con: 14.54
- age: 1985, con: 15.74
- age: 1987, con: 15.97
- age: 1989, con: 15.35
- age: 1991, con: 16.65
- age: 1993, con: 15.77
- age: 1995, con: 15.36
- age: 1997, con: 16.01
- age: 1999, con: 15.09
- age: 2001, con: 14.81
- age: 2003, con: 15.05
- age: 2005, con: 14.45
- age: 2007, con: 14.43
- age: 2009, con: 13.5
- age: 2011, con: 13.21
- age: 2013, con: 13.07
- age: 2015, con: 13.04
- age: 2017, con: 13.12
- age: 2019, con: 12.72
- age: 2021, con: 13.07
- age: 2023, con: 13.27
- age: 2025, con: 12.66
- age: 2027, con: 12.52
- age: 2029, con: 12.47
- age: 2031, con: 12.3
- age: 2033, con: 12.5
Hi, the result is -3.7 yr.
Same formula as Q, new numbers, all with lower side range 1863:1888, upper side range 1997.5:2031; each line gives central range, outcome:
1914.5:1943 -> 6.9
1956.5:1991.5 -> -1.8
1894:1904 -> -0.1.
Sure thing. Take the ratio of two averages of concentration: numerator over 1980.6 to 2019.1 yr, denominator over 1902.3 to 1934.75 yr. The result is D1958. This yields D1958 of 1.57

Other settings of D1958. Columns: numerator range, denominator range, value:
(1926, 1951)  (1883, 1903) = 0.84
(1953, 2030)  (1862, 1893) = 0.92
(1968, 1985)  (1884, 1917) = 1.19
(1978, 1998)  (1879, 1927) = 1.27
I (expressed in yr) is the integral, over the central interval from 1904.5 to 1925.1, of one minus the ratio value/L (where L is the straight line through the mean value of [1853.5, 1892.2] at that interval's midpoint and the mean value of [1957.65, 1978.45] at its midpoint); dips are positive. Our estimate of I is 9.6 yr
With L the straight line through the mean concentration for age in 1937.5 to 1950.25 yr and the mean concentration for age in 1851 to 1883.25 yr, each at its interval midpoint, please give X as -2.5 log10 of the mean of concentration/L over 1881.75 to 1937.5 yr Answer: 0.24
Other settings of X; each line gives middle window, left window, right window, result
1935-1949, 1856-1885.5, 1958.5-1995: 0.064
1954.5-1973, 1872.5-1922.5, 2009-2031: -0.116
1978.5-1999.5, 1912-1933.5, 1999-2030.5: -0.249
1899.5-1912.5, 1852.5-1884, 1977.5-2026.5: 0.463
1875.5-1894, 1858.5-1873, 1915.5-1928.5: -0.224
